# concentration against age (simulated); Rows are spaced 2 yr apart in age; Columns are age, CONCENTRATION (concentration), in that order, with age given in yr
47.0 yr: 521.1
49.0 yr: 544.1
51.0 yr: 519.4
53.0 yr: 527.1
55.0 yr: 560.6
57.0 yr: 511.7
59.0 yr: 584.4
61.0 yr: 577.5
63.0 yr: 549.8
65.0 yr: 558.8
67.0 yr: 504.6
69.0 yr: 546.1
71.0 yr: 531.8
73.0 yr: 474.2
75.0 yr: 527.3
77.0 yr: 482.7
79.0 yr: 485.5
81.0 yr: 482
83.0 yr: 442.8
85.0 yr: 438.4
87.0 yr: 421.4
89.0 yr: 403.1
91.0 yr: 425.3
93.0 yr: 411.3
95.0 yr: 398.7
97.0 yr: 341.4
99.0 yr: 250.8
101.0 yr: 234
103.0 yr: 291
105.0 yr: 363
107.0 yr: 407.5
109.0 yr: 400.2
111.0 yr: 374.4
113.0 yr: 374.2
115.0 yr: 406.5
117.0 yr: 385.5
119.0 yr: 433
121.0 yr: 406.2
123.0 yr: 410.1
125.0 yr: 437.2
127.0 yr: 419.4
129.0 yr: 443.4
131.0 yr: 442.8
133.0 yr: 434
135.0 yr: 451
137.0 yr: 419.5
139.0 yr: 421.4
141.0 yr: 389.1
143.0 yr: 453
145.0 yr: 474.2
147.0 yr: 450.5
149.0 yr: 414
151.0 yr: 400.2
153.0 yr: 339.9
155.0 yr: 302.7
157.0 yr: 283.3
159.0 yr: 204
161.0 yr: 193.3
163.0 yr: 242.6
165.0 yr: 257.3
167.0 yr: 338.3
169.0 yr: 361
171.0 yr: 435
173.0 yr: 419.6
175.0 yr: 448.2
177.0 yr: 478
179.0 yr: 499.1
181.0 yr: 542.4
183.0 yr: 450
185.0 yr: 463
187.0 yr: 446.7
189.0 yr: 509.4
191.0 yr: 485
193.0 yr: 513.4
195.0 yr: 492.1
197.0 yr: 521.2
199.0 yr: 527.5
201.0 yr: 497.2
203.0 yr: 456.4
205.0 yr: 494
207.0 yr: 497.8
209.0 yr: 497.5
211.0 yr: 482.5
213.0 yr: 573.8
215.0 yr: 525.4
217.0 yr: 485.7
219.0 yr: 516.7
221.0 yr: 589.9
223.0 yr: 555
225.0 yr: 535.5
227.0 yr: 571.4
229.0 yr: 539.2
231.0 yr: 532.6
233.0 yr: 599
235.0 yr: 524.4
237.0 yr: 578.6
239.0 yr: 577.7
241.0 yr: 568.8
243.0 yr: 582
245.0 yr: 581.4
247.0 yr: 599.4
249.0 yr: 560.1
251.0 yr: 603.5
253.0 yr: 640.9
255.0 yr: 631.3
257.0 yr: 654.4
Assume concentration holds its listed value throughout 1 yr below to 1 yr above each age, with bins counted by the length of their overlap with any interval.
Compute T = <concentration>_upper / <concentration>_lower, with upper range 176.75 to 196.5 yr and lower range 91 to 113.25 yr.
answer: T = 1.39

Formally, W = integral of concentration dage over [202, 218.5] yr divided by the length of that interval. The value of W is 502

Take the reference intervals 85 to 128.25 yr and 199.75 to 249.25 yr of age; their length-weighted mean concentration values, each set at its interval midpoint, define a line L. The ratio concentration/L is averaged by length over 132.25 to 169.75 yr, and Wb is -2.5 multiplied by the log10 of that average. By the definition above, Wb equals 0.218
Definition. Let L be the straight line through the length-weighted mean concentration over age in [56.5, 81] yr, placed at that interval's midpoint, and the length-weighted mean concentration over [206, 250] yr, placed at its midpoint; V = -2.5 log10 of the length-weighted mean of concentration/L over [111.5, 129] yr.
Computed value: 0.29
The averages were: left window 526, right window 549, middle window 410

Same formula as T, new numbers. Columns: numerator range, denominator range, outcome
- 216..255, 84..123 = 1.50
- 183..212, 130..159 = 1.23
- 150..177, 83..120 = 0.88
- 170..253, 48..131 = 1.17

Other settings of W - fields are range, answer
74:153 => 411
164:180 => 405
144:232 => 451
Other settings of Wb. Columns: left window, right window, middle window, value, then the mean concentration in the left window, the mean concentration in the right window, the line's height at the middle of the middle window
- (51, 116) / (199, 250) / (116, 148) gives 0.120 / 448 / 541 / 480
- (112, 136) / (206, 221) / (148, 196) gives 0.194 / 420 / 517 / 472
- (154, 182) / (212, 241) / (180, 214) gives -0.104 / 357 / 551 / 453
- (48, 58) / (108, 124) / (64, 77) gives -0.054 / 533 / 399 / 495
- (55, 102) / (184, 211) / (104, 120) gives 0.196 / 462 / 492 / 471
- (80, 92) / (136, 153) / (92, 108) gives 0.270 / 436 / 423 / 432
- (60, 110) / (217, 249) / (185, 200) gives 0.065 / 438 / 561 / 527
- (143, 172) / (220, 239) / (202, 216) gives -0.015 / 340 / 559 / 497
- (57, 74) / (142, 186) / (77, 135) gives 0.181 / 539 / 384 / 475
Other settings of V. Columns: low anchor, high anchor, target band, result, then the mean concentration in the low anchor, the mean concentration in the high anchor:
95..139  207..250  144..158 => 0.148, 388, 550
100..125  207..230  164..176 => 0.221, 376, 532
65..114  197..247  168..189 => 0.097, 420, 538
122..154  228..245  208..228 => 0.009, 425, 564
